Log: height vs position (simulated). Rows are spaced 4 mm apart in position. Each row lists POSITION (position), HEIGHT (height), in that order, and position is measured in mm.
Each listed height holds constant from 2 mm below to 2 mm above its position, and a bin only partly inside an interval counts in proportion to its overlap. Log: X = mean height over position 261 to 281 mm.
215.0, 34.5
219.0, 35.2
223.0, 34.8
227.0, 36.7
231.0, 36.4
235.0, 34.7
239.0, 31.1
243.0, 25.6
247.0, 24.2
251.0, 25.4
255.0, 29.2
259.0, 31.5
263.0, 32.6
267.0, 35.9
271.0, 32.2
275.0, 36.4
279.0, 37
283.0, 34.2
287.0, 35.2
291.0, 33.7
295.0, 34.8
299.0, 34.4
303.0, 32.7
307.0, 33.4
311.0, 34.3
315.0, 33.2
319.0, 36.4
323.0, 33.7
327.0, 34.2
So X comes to 34.8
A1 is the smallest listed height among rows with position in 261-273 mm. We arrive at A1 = 32.2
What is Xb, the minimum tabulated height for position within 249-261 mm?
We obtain 25.4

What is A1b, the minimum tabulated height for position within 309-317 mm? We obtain 33.2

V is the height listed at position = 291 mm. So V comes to 33.7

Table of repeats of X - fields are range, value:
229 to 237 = 35.5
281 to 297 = 34.5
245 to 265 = 28.6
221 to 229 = 35.8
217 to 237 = 35.6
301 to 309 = 33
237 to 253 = 26.6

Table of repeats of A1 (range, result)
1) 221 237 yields 34.7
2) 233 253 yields 24.2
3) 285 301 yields 33.7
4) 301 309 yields 32.7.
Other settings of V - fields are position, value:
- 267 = 35.9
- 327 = 34.2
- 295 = 34.8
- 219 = 35.2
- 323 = 33.7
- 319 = 36.4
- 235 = 34.7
